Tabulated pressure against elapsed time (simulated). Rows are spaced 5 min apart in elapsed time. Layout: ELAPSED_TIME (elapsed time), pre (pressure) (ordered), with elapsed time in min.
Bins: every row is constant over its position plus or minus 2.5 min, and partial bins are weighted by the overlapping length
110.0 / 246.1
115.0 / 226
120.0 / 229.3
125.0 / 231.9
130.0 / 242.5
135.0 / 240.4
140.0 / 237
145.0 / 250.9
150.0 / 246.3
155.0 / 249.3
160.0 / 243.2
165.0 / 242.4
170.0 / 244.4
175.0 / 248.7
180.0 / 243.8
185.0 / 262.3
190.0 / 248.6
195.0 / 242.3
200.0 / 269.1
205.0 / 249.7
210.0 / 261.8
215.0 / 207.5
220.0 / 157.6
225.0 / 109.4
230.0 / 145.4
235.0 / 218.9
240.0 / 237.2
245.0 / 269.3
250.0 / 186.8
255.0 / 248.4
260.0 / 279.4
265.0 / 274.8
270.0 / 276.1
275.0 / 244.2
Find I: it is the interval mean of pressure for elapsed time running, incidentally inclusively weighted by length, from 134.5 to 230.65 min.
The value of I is 231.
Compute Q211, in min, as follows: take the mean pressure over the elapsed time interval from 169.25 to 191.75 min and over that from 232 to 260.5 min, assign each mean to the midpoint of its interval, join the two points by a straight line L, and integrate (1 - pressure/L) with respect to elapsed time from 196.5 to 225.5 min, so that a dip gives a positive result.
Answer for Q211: 3.2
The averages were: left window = 250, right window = 236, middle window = 217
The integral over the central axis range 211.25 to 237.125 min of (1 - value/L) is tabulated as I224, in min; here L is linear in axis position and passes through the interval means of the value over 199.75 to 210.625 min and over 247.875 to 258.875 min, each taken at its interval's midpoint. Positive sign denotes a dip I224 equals 7.81 min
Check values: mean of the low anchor 258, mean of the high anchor 226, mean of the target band 172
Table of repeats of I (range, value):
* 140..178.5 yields 246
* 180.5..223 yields 236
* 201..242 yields 201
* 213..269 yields 214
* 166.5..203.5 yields 251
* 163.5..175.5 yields 245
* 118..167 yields 241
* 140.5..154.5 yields 247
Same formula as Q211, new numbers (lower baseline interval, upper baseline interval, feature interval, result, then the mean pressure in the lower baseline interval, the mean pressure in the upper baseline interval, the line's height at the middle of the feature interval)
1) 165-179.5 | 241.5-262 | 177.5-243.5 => 6.7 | 245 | 245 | 245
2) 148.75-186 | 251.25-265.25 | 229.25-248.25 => 2.5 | 247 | 259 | 257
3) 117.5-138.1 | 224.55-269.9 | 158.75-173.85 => -0.7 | 236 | 227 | 233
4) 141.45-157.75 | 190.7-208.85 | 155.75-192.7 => 0.5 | 248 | 254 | 251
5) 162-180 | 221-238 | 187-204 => -3.6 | 245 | 160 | 209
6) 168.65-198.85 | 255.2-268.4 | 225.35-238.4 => 4.4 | 249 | 272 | 263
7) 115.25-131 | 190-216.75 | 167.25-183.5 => -0.3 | 233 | 247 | 242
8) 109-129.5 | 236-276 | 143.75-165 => -0.8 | 233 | 251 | 238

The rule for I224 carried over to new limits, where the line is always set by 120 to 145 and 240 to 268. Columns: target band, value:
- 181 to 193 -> -0.5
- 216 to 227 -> 4.6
